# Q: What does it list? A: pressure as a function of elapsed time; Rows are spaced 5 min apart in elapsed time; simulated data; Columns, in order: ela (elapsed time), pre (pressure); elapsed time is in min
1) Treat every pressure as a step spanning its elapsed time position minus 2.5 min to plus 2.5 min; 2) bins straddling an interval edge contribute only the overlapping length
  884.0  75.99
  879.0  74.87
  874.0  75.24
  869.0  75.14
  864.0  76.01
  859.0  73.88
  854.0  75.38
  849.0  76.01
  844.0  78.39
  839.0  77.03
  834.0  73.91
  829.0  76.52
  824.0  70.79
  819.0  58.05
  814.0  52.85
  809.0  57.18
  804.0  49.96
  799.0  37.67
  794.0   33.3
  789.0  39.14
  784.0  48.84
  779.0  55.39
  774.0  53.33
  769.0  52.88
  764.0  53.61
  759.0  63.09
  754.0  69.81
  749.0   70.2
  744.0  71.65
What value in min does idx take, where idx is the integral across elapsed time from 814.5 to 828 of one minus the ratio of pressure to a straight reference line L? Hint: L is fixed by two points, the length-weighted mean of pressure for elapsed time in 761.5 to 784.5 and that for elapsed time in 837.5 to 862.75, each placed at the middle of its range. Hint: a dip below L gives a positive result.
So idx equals 0.7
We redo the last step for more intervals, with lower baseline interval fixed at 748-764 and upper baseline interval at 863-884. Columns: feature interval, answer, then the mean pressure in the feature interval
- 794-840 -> 7.3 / 59.5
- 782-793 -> 4.1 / 42.3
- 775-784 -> 1.9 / 53.2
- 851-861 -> -0.1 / 74.7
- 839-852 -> -0.7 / 77.1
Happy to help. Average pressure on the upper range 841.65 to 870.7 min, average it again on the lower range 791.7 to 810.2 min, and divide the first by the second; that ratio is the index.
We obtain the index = 1.73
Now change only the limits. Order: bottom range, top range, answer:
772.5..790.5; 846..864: 1.52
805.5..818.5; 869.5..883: 1.36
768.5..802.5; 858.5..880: 1.65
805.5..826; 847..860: 1.28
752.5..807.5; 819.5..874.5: 1.48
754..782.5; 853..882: 1.33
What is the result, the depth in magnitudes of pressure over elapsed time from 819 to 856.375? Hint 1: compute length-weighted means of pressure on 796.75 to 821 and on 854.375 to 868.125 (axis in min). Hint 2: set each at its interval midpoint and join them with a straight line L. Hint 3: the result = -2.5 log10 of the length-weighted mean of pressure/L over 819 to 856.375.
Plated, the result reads -0.16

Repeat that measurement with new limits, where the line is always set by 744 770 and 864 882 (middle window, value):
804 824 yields 0.209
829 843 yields -0.067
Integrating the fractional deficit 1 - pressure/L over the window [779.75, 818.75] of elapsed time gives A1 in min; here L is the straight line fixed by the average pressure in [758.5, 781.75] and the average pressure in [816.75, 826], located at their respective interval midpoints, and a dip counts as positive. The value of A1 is 8.80 min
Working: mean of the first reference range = 54.9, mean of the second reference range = 64.2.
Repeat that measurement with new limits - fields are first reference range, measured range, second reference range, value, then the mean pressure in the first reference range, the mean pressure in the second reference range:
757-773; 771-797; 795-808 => 2.2 min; 56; 44.1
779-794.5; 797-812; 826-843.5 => 1.9 min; 43.8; 76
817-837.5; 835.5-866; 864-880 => -1.3 min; 70.5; 75.2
